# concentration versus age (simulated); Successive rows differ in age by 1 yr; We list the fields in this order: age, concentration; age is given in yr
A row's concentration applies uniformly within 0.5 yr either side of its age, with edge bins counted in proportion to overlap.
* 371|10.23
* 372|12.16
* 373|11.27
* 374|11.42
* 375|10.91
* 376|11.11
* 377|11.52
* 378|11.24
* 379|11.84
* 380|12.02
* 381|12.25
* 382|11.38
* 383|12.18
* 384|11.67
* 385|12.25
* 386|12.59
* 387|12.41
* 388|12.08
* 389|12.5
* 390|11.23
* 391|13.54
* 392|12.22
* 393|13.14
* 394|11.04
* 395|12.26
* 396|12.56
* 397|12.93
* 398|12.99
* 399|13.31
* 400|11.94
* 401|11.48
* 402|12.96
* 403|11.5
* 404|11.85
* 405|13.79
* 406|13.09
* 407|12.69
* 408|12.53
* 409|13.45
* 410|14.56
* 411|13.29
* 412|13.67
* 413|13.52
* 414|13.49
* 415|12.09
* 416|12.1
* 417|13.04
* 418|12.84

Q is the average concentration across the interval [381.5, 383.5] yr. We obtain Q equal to 11.8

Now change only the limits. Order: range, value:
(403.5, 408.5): 12.8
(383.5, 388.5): 12.2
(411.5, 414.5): 13.6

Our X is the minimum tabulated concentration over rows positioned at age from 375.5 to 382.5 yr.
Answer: 11.11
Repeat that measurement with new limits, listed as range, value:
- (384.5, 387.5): 12.25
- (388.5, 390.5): 11.23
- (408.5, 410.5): 13.45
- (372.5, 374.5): 11.27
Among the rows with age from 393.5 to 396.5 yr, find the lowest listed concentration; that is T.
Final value 11.04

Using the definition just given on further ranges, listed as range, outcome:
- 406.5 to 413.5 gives 12.53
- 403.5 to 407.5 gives 11.85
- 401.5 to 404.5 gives 11.5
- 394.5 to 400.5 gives 11.94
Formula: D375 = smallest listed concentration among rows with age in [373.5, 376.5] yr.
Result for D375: 10.91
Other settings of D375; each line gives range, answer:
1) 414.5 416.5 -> 12.09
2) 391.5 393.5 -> 12.22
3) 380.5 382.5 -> 11.38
